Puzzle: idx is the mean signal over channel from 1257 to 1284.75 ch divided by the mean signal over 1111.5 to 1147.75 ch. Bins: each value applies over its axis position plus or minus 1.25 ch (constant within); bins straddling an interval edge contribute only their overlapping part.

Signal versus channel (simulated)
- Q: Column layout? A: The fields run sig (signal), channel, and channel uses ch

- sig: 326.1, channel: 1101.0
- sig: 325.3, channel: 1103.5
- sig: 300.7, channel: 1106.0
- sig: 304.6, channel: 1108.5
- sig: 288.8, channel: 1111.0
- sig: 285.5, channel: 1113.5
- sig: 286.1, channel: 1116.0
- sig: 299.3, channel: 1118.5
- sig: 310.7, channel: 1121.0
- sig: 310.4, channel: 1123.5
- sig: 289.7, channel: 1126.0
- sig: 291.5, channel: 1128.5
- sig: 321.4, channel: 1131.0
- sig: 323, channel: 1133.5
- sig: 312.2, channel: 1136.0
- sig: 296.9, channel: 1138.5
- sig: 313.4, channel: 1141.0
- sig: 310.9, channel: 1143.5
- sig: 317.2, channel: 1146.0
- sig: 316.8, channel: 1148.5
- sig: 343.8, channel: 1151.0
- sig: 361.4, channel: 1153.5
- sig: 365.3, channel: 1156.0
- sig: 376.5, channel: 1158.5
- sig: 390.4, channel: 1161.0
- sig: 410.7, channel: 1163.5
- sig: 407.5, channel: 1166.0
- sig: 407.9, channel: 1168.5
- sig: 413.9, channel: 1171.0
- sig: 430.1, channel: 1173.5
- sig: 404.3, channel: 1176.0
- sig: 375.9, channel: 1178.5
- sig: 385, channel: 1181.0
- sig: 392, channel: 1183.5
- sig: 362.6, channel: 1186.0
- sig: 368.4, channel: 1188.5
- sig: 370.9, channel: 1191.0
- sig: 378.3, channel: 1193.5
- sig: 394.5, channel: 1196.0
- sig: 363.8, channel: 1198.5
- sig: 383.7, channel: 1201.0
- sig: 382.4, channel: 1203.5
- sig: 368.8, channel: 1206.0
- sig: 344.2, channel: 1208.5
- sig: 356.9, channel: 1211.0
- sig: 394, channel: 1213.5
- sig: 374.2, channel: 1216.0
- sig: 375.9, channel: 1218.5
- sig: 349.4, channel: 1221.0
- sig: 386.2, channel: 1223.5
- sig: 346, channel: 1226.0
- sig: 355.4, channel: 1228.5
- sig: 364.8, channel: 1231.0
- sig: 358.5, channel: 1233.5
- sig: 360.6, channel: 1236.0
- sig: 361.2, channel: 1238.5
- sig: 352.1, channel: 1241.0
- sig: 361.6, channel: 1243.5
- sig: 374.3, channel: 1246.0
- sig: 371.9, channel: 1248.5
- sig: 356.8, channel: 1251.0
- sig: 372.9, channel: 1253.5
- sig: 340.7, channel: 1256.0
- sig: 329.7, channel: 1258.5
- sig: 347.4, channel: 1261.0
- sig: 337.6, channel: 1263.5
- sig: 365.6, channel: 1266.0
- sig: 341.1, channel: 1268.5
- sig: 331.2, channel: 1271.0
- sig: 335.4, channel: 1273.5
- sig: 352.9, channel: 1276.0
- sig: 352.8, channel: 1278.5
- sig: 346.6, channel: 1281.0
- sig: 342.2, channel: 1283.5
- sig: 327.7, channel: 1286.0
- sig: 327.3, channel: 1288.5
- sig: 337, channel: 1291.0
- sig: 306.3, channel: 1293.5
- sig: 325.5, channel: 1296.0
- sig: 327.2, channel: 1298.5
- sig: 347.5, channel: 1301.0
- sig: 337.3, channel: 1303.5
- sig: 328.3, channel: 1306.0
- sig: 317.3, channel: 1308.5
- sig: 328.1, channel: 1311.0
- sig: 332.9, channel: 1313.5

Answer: 1.13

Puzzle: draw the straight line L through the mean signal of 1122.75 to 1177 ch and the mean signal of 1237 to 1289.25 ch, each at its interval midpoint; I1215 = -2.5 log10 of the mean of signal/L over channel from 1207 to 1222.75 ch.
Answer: -0.05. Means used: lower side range 351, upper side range 349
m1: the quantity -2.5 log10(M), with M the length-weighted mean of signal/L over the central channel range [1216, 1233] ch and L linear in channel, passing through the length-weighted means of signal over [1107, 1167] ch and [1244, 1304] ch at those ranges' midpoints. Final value -0.082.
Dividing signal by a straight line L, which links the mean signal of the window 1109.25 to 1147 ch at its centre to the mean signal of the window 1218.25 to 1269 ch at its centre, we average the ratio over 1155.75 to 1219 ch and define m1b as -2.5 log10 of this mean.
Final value -0.162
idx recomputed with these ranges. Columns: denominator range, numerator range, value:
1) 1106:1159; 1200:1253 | 1.16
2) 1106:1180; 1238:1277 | 1.04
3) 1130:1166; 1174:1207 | 1.11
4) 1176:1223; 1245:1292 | 0.93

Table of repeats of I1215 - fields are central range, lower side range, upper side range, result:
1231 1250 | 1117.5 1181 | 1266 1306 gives -0.069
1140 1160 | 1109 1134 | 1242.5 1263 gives -0.089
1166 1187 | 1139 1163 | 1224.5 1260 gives -0.144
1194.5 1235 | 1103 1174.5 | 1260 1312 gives -0.102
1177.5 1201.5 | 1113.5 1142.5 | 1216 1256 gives -0.121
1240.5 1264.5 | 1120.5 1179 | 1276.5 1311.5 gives -0.053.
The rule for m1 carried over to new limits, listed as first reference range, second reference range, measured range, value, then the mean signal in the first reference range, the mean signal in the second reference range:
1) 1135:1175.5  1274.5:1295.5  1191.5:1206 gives -0.08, 362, 336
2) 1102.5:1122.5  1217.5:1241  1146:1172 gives -0.16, 300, 361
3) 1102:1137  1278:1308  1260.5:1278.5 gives -0.05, 304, 333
